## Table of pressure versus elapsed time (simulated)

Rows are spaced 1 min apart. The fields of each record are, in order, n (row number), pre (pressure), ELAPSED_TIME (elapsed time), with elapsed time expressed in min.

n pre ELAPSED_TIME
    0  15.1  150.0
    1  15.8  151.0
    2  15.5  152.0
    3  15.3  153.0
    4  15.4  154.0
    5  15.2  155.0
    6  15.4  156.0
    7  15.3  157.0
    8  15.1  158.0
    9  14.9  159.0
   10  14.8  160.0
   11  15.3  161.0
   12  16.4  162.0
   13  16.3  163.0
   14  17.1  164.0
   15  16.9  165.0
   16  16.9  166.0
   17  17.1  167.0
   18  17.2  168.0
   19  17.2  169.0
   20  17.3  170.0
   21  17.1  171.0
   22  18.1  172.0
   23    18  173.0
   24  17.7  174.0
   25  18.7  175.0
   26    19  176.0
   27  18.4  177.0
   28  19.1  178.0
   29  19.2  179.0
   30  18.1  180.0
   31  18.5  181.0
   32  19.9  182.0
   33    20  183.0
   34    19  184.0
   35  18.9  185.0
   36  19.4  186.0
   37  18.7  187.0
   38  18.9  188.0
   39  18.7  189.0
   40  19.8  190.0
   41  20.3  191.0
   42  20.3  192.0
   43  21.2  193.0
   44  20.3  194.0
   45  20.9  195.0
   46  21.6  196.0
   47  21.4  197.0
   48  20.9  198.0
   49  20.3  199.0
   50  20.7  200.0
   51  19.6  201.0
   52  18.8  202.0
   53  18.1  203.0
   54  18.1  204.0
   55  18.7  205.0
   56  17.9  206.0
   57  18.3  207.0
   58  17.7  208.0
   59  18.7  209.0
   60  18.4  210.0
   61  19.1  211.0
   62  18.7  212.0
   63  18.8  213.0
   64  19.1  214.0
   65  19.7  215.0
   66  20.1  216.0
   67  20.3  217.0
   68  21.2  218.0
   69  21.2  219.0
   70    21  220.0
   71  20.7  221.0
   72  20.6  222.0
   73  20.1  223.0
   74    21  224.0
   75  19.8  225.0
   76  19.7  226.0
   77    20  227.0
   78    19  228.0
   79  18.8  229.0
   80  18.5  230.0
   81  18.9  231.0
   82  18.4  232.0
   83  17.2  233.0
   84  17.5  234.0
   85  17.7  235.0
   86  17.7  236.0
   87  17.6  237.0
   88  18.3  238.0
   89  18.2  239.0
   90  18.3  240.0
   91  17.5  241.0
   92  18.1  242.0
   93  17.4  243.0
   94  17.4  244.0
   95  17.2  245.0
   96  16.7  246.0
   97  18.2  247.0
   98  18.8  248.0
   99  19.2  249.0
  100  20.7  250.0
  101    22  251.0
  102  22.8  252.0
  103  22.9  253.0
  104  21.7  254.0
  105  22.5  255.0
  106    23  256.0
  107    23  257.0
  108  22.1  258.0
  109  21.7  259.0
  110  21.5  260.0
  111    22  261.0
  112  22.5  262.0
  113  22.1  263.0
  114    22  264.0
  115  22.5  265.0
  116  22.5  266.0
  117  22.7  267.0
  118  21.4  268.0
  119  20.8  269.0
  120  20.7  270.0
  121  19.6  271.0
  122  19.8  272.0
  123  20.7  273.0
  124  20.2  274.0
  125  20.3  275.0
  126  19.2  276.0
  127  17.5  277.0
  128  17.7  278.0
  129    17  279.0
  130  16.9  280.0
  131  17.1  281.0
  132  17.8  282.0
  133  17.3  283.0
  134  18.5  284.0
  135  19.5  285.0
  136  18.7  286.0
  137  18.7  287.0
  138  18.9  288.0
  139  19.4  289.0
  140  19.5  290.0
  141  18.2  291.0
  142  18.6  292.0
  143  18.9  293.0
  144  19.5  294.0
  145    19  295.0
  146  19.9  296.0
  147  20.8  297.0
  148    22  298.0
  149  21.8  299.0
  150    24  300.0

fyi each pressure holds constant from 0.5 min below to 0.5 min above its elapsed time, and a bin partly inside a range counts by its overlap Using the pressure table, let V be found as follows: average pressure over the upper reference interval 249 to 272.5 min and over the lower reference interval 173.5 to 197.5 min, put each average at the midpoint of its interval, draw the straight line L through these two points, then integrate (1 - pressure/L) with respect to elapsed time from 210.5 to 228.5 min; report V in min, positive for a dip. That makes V 0.47 min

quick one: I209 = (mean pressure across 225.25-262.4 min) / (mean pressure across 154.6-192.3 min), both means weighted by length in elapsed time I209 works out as 1.10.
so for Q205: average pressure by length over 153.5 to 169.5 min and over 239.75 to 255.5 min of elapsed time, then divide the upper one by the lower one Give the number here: 1.22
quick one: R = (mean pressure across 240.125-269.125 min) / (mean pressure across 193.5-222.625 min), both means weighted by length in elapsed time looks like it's 1.05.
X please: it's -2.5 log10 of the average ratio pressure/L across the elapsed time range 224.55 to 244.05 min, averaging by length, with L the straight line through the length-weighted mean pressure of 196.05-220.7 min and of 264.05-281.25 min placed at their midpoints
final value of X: 0.08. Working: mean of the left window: 19.5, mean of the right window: 19.9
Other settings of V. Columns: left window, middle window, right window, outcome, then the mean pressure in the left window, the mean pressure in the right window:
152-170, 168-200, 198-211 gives -3.1 min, 16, 18.9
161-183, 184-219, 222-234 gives -1.9 min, 17.8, 19.2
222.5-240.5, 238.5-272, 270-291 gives -3.3 min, 18.7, 18.8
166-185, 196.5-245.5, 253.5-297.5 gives 0.2 min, 18.3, 20.1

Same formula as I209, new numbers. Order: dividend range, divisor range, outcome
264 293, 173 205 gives 1.00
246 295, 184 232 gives 1.03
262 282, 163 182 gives 1.12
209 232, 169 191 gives 1.05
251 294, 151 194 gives 1.15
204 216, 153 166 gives 1.19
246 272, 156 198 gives 1.17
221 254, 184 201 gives 0.95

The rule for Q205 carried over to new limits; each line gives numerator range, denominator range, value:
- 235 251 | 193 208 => 0.93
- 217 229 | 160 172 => 1.21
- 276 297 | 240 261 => 0.92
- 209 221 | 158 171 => 1.20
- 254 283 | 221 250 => 1.11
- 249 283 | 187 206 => 1.05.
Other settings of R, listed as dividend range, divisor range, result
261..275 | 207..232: 1.09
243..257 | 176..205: 1.03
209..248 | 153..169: 1.18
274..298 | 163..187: 1.03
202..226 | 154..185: 1.12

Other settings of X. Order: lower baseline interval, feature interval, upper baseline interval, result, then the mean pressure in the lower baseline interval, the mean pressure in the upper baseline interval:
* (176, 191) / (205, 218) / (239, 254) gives 0.007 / 19.1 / 19.1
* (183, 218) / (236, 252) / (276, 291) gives 0.019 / 19.5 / 18.2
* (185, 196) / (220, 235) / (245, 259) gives 0.066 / 19.9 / 20.9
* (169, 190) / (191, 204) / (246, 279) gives -0.062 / 18.6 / 20.9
